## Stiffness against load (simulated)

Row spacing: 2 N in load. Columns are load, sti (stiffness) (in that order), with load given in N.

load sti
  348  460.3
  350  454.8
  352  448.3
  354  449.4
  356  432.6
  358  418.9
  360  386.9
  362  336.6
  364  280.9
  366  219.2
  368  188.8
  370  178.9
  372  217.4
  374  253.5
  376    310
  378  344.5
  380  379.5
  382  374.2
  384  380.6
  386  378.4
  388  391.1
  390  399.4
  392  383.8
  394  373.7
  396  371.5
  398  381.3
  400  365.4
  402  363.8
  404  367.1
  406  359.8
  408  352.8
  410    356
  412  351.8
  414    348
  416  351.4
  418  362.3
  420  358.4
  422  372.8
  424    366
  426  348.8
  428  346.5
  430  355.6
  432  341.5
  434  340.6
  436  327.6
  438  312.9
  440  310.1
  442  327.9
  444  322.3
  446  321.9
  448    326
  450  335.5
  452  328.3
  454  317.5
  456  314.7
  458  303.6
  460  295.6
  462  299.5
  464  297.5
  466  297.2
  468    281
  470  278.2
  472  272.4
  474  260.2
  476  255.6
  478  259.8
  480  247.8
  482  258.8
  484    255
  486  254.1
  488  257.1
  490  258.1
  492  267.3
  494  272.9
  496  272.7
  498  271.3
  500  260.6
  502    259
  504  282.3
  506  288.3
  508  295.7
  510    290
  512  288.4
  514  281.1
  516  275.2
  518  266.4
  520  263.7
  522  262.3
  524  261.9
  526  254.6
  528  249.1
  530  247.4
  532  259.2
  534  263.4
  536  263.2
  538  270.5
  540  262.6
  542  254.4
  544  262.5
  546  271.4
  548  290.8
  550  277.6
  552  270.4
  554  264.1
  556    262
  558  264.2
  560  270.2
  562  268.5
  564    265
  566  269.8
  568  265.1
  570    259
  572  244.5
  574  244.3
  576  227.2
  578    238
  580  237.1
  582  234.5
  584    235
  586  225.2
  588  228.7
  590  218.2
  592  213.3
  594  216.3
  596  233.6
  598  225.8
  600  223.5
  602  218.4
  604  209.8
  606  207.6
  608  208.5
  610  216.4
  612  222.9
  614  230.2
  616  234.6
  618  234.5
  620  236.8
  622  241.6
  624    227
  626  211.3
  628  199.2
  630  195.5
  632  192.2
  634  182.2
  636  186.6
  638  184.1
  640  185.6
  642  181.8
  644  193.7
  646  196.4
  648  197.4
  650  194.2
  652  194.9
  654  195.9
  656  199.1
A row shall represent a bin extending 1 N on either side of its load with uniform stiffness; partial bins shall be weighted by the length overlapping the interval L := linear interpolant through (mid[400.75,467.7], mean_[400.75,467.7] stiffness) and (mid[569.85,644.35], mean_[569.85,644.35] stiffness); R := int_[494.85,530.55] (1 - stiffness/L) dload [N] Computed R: 1.4 N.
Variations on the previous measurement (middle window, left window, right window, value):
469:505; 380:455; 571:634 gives 4.8 N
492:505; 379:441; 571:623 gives 1.2 N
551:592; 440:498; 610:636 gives -1.5 N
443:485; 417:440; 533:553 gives 4.1 N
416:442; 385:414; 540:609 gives 0.3 N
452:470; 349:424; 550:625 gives 0.5 N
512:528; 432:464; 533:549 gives 0.7 N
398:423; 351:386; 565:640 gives -3.9 N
